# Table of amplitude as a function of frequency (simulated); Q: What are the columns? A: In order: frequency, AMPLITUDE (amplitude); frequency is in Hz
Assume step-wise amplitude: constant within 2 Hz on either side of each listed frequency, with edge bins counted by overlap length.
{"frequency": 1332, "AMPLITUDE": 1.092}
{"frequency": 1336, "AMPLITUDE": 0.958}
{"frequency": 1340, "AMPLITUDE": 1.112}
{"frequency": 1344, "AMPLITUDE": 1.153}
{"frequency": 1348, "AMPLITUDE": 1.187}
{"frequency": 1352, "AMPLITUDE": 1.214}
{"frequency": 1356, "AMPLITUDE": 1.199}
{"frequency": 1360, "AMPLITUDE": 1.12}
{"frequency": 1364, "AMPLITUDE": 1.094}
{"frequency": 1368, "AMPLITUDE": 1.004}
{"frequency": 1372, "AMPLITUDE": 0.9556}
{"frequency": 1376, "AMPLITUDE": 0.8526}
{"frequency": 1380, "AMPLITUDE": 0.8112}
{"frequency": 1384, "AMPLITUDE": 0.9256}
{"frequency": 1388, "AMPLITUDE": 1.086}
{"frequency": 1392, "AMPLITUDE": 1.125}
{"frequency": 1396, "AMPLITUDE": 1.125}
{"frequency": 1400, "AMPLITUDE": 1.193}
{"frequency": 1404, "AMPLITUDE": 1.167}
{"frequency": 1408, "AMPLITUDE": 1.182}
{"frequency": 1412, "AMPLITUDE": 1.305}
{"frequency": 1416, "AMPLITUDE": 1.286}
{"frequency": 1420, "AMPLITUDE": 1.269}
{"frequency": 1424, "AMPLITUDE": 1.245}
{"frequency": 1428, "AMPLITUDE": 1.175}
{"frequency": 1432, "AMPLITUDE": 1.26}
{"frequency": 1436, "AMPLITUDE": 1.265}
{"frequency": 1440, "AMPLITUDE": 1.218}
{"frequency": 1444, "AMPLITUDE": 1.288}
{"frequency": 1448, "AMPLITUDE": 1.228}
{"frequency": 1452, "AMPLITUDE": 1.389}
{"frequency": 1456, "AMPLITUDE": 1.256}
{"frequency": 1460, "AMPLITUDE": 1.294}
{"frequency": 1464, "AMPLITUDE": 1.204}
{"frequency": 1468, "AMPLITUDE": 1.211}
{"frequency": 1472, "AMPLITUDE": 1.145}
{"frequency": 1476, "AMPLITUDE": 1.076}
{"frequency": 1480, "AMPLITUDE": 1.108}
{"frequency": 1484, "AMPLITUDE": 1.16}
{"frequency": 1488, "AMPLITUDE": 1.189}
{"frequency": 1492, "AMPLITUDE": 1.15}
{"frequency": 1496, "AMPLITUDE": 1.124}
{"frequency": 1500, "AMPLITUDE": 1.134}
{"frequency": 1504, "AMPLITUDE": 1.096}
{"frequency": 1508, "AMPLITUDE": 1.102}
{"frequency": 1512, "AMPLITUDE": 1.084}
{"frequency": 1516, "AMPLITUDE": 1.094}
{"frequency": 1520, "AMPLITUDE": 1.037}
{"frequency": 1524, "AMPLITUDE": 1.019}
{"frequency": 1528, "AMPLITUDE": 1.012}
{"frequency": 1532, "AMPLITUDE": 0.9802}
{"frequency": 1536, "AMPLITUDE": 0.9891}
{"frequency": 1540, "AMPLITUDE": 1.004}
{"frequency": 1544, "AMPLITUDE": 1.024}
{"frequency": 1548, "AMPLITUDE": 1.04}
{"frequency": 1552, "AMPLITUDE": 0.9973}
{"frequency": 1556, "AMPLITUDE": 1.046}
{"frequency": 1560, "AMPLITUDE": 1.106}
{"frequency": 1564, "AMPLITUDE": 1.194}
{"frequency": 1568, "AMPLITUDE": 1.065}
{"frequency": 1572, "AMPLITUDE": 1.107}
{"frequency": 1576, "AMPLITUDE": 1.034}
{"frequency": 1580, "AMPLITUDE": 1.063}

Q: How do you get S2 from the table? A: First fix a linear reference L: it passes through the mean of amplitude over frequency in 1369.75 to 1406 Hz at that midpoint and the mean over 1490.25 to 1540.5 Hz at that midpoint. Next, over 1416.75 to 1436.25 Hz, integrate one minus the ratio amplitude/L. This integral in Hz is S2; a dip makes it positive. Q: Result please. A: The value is -3.86 Hz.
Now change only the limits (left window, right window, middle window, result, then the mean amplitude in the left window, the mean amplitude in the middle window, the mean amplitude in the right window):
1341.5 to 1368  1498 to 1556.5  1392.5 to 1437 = -4.4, 1.15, 1.22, 1.04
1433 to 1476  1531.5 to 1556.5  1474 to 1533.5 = 1.2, 1.24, 1.09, 1.01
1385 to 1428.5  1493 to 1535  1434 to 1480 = -3.8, 1.19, 1.23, 1.07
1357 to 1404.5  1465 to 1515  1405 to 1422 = -3.0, 1.04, 1.26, 1.13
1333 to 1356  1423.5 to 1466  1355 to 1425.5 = 4.9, 1.13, 1.11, 1.26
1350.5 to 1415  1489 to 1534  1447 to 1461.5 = -2.9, 1.09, 1.3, 1.08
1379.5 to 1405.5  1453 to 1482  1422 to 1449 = -2.3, 1.07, 1.24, 1.19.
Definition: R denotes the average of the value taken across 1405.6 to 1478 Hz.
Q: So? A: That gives 1.24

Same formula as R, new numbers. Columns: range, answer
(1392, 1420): 1.21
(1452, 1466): 1.27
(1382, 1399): 1.07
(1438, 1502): 1.2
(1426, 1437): 1.23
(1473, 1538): 1.09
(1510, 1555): 1.03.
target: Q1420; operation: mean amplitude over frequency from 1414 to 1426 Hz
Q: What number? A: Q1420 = 1.27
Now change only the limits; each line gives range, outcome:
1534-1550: 1.01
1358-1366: 1.11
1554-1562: 1.08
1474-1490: 1.13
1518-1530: 1.02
